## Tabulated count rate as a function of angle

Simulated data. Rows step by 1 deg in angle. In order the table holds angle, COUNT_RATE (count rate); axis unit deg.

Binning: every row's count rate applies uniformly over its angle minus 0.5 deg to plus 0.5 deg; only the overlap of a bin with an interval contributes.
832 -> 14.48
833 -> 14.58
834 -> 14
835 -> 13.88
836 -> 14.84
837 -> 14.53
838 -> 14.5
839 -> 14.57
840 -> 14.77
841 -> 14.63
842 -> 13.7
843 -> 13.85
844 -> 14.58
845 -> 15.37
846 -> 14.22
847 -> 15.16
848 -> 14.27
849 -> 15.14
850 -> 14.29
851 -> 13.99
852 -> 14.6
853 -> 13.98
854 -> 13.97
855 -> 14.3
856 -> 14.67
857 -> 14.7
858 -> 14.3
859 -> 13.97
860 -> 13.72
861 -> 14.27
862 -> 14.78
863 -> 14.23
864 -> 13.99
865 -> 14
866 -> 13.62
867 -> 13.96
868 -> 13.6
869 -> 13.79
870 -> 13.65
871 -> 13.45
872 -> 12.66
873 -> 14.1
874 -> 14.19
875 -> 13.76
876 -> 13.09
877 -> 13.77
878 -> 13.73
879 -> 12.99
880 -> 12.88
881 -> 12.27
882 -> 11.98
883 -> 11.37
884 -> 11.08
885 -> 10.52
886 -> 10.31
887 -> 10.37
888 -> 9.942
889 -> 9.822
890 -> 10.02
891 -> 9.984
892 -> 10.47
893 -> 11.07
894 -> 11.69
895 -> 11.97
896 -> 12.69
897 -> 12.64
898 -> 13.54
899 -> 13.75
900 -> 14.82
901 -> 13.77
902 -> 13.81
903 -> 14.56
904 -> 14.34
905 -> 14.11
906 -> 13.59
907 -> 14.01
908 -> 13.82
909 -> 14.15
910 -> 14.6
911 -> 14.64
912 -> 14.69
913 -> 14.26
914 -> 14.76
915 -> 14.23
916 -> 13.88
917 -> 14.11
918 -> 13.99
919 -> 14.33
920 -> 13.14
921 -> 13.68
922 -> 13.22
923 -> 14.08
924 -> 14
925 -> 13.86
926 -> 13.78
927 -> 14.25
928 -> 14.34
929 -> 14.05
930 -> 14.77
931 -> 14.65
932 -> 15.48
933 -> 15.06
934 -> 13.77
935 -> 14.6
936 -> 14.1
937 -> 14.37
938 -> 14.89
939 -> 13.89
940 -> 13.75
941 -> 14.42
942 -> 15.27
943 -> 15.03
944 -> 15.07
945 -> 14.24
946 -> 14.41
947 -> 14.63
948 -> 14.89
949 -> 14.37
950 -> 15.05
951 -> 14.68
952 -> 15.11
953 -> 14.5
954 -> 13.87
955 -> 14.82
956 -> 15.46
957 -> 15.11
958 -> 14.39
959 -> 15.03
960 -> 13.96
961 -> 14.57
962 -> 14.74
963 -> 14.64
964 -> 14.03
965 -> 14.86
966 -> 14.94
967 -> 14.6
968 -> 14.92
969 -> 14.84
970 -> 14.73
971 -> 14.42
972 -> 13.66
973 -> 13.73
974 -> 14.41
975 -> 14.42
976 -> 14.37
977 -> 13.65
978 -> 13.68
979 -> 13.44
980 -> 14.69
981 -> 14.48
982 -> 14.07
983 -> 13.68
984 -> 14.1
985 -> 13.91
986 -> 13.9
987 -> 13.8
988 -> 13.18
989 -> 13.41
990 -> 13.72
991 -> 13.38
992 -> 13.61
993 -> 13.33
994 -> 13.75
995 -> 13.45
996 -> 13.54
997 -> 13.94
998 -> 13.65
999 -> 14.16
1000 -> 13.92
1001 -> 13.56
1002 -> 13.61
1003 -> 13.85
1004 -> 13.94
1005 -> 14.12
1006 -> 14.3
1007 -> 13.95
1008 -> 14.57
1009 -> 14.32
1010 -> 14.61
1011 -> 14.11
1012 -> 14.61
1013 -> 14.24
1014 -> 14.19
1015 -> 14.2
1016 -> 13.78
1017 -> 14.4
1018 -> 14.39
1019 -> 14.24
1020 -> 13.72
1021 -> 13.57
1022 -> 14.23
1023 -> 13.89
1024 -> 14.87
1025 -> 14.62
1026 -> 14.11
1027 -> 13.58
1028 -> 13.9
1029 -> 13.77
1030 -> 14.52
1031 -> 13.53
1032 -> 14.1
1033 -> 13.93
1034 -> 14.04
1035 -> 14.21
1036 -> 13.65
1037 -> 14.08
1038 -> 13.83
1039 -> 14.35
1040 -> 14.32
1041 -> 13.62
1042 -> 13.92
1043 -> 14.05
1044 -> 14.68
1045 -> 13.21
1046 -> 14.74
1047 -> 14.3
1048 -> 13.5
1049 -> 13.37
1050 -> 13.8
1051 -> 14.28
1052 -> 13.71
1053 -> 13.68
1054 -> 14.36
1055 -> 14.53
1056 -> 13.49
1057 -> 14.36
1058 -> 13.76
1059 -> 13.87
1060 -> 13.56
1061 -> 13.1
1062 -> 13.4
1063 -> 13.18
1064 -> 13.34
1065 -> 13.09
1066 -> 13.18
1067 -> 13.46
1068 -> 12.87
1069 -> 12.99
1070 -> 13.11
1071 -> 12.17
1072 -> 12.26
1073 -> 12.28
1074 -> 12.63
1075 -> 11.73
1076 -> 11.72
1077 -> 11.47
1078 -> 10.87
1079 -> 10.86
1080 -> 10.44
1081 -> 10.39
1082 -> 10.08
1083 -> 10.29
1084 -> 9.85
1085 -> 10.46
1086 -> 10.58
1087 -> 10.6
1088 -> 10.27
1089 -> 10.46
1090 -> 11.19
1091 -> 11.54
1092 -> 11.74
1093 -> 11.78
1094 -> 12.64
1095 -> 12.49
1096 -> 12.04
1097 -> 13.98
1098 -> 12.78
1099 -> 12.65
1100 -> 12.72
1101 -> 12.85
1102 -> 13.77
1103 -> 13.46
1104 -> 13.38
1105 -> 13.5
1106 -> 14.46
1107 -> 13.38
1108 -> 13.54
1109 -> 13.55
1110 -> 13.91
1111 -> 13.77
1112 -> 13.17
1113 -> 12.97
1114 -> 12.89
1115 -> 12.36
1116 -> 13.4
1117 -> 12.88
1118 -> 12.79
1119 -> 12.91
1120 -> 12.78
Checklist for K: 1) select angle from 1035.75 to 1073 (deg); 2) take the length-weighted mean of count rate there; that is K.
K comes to 13.6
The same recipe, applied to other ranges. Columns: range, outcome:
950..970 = 14.7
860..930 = 13.2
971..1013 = 13.9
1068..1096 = 11.4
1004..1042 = 14.1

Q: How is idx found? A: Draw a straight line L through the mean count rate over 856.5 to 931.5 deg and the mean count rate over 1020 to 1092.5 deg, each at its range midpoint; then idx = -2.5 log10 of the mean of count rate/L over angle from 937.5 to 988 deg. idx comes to -0.10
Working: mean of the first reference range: 13.3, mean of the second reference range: 13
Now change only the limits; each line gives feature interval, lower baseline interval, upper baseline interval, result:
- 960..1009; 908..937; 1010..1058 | 0.01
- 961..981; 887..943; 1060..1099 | -0.11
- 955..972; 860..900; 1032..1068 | -0.11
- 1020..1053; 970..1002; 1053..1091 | -0.09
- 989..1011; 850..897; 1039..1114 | -0.08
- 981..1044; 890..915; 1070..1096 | -0.16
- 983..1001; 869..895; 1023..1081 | -0.06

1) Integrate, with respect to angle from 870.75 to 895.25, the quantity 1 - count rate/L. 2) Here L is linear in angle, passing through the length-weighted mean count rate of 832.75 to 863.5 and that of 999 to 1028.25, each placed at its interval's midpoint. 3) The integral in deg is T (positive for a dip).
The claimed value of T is 4.20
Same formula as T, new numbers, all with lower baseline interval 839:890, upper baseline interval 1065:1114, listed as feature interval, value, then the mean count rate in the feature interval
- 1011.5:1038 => -3.16 deg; 14.1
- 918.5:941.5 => -1.91 deg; 14.2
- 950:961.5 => -1.54 deg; 14.7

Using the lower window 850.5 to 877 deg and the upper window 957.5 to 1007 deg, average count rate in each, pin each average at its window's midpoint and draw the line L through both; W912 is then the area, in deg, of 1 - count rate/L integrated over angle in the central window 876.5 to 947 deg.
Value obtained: 2.9 deg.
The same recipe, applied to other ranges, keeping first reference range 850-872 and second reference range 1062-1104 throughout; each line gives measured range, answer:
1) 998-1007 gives -0.83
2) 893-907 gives 0.27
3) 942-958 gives -1.85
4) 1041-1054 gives -1.71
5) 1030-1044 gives -1.80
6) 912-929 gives -0.66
